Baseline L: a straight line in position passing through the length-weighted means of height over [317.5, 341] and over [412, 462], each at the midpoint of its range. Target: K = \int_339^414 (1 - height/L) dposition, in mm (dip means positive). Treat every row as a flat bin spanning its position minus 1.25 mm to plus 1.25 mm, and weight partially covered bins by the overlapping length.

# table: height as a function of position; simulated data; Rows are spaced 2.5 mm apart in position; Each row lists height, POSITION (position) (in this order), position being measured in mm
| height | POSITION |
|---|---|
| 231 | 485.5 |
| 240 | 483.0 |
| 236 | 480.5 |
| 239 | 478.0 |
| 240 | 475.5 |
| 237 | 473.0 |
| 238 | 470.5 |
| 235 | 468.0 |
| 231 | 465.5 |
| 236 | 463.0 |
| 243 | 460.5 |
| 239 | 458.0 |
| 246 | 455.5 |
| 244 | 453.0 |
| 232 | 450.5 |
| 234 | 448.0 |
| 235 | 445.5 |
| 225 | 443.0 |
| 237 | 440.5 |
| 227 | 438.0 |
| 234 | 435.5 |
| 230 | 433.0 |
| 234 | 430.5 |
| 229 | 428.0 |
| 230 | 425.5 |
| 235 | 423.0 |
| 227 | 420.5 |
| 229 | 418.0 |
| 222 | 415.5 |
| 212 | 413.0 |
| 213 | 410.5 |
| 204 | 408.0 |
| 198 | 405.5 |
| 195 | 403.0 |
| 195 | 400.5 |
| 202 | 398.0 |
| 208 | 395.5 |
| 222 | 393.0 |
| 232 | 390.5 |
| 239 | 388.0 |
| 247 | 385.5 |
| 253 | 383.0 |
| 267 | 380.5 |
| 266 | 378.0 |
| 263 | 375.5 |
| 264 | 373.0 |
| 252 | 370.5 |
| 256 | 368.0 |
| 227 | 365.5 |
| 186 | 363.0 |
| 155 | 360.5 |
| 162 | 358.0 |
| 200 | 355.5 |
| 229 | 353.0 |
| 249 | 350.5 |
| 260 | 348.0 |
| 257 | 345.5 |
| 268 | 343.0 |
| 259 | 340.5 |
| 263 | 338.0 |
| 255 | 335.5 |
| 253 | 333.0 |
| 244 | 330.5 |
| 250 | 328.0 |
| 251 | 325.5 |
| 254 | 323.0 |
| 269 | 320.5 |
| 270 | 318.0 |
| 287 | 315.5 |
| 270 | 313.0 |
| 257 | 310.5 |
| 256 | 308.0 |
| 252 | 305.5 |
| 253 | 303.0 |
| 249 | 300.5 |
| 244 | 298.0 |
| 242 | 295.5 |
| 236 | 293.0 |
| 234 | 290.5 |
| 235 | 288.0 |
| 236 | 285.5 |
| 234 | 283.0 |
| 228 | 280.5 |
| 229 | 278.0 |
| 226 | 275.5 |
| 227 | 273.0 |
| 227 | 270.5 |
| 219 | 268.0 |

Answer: 5.4 mm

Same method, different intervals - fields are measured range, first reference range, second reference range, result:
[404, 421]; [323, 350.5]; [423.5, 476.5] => 1.9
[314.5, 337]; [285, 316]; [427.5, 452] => -1.2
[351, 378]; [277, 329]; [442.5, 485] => 2.5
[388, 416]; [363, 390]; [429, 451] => 3.7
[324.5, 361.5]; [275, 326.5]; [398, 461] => 0.6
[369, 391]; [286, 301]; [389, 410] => -4.2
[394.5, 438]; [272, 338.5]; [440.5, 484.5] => 4.1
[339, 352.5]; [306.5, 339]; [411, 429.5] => -0.3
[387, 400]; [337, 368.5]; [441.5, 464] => 0.7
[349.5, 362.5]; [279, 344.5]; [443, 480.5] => 2.6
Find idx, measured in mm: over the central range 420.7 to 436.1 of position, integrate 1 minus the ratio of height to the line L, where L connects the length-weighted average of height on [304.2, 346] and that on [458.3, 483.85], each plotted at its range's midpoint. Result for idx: 0.8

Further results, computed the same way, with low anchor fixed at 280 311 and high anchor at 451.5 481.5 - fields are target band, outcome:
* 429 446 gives 0.6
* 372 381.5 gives -1.0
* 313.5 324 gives -1.2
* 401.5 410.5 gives 1.5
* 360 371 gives 1.1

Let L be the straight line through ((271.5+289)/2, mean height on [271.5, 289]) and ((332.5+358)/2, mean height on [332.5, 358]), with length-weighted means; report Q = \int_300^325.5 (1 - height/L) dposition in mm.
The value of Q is -2.5 mm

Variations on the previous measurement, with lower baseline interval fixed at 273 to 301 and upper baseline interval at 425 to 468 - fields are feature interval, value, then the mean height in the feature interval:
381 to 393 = -0.38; 242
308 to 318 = -1.46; 269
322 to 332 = -0.63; 250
